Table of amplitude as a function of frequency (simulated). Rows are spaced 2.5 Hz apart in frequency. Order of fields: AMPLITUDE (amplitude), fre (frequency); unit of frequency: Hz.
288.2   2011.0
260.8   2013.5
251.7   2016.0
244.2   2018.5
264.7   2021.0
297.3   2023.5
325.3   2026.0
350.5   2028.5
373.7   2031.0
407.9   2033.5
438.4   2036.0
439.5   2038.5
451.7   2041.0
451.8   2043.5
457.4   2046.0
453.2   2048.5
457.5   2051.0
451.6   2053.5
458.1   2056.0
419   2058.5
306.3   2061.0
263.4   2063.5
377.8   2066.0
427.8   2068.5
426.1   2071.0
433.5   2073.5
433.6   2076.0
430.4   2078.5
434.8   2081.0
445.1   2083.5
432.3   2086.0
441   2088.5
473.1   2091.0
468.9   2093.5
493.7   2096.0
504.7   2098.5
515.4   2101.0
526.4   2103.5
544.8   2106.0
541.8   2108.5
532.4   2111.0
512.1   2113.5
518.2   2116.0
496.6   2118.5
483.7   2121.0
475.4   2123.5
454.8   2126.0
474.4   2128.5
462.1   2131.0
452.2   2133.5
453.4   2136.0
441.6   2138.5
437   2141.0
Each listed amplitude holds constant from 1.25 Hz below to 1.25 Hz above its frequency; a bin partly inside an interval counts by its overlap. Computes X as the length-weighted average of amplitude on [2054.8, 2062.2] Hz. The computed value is 395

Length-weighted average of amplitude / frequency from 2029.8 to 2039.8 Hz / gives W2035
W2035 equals 415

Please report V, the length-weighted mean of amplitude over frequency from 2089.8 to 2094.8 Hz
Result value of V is 471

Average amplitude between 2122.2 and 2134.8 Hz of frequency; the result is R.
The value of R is 464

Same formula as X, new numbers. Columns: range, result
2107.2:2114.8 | 529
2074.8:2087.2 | 435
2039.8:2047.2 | 454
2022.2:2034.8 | 351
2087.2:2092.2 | 457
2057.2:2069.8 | 360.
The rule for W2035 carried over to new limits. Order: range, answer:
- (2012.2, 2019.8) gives 253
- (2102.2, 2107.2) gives 535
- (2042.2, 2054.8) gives 454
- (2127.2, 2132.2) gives 468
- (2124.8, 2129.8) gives 465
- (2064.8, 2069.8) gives 403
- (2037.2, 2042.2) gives 445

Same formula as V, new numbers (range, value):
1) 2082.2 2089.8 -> 440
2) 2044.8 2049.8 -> 455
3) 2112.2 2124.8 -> 497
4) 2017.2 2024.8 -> 269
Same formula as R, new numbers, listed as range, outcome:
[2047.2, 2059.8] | 447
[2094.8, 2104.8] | 510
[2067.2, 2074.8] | 429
